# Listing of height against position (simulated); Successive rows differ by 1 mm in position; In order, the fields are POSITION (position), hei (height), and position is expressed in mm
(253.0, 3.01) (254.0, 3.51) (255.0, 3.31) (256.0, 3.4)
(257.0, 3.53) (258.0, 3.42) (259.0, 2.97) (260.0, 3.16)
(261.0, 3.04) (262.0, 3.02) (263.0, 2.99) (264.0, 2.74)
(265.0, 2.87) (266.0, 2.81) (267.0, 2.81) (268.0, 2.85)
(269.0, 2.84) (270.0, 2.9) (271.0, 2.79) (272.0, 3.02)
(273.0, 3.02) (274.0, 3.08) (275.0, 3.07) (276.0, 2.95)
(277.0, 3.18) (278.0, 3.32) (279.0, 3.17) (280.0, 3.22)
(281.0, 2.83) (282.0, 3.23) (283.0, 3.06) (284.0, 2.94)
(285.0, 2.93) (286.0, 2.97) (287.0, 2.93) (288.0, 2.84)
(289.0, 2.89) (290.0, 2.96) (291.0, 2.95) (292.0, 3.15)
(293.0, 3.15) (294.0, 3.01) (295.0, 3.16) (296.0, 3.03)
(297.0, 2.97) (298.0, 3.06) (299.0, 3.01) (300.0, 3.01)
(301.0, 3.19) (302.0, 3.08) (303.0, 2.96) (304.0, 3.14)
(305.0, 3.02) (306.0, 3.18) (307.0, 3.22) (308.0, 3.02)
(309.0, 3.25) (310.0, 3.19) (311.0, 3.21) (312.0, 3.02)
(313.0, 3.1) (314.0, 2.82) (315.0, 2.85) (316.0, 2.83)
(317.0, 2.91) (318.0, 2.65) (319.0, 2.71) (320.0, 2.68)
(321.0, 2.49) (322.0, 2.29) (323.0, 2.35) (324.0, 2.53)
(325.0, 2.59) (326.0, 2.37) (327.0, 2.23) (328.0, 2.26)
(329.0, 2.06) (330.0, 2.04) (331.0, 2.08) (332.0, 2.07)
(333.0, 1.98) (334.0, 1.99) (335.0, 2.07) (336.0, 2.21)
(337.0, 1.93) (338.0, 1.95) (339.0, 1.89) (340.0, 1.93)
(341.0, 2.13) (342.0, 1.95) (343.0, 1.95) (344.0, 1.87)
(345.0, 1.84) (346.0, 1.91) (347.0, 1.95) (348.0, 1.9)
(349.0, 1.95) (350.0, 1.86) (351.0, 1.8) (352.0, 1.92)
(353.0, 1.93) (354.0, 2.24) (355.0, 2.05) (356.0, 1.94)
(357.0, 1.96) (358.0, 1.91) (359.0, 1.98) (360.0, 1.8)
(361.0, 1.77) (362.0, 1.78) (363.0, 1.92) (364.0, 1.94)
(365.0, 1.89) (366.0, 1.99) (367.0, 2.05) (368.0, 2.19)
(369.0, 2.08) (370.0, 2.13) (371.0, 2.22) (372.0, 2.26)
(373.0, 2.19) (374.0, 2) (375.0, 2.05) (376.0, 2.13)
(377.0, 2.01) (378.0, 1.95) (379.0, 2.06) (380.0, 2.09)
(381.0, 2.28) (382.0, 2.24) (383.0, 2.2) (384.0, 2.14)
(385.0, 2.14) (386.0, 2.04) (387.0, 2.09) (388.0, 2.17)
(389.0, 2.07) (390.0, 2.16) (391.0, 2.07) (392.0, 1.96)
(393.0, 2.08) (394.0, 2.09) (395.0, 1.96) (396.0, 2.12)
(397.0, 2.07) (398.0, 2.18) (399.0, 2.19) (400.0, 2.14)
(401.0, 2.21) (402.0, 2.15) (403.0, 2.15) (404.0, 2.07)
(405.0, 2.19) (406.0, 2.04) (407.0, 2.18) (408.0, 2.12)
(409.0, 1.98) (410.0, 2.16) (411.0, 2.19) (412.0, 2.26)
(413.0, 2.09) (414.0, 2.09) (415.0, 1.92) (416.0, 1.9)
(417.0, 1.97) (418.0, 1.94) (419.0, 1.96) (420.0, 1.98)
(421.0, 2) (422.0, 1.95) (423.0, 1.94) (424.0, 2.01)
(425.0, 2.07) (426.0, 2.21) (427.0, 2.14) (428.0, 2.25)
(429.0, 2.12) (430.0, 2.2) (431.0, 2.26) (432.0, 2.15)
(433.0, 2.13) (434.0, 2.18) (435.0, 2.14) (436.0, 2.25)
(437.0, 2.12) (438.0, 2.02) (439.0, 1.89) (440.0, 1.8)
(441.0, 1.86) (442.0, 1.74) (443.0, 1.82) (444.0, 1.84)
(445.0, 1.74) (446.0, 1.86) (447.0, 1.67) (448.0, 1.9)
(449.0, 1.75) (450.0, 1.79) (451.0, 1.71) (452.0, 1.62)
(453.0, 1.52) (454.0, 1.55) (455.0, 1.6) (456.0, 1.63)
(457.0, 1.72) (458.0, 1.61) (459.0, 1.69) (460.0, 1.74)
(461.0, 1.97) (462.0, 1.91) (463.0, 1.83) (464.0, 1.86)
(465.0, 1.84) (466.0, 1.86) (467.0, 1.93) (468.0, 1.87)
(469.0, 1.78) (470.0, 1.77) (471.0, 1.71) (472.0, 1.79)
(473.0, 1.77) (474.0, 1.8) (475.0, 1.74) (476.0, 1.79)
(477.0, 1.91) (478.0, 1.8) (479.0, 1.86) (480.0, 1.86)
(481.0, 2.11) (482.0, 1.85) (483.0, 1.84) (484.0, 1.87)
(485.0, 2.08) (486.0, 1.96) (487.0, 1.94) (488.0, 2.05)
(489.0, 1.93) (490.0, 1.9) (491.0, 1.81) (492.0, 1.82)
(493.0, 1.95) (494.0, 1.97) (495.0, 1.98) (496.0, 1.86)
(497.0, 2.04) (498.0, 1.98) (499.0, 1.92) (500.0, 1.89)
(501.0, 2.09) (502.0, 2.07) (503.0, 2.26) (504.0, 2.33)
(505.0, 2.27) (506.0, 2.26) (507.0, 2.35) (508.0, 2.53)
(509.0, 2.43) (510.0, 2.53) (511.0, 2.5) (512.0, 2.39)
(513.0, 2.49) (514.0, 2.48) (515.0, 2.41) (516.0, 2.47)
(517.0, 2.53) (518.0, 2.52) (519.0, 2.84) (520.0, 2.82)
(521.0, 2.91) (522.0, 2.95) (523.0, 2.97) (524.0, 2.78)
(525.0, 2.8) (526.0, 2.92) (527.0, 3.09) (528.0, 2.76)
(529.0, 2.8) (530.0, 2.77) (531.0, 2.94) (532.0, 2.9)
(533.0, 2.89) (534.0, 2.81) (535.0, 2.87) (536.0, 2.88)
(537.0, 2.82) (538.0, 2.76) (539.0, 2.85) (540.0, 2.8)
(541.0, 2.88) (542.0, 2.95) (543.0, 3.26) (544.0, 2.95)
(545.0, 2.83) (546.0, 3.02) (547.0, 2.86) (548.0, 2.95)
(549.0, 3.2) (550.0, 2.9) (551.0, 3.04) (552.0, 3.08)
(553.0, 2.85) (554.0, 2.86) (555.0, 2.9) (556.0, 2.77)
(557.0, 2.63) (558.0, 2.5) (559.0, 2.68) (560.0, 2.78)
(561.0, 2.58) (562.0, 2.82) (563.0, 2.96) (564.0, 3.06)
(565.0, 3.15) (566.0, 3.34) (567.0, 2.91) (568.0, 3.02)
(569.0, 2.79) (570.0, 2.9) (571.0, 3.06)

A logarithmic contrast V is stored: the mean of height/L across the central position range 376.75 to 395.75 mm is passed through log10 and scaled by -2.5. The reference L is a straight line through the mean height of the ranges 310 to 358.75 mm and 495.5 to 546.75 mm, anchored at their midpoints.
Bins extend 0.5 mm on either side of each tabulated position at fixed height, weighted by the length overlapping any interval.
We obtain 0.122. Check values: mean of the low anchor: 2.24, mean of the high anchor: 2.62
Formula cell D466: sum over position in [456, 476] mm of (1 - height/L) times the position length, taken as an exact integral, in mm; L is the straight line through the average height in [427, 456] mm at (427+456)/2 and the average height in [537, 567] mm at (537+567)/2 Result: 3.1 mm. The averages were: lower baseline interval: 1.91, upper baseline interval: 2.9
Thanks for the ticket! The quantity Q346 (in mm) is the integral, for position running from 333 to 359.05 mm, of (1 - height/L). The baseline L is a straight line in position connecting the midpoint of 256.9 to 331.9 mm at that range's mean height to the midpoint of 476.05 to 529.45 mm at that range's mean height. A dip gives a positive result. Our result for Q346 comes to 7.4 mm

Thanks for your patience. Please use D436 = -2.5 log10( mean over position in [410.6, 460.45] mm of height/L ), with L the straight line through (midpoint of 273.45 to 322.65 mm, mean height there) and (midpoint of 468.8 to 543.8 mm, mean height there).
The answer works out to 0.31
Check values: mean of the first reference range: 3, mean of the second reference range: 2.34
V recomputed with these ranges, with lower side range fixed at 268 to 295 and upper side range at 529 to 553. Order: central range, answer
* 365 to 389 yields 0.37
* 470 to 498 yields 0.48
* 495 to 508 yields 0.35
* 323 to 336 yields 0.34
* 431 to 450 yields 0.46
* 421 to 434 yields 0.36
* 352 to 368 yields 0.46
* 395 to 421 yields 0.38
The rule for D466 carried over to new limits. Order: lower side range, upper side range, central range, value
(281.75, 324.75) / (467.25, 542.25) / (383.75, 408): 5.0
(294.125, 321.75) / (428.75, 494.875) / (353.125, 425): 9.8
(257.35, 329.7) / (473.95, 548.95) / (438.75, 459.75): 6.9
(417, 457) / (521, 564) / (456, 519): 9.7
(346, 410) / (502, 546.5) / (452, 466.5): 4.1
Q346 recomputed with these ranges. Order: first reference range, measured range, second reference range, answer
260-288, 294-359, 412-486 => 5.54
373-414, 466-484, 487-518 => 2.75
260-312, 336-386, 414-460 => 9.28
